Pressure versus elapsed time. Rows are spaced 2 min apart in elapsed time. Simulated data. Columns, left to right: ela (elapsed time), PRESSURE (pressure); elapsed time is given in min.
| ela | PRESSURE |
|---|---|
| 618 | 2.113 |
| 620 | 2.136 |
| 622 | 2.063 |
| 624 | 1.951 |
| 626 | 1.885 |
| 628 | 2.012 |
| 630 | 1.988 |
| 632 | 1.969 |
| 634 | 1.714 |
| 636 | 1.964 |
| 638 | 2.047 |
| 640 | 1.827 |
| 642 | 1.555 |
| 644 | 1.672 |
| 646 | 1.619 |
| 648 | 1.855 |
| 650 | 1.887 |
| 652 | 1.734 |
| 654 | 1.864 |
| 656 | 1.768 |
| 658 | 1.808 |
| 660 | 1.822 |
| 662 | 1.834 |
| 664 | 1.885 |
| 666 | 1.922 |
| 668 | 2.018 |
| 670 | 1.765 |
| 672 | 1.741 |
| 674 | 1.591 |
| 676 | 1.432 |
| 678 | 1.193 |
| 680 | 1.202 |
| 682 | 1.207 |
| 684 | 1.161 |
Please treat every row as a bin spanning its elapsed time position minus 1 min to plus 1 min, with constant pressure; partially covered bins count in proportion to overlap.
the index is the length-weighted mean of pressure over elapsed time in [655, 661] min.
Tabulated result 1.8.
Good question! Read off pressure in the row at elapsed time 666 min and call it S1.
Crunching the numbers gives 1.922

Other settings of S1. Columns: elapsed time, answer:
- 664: 1.885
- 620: 2.136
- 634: 1.714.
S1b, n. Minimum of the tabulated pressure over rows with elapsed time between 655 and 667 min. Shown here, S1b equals 1.768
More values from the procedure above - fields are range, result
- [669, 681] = 1.193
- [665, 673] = 1.741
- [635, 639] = 1.964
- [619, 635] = 1.714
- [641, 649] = 1.555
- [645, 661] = 1.619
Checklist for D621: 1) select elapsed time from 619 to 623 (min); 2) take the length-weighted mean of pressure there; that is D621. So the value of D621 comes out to 2.1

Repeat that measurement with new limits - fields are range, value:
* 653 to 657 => 1.82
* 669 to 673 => 1.75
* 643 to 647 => 1.65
